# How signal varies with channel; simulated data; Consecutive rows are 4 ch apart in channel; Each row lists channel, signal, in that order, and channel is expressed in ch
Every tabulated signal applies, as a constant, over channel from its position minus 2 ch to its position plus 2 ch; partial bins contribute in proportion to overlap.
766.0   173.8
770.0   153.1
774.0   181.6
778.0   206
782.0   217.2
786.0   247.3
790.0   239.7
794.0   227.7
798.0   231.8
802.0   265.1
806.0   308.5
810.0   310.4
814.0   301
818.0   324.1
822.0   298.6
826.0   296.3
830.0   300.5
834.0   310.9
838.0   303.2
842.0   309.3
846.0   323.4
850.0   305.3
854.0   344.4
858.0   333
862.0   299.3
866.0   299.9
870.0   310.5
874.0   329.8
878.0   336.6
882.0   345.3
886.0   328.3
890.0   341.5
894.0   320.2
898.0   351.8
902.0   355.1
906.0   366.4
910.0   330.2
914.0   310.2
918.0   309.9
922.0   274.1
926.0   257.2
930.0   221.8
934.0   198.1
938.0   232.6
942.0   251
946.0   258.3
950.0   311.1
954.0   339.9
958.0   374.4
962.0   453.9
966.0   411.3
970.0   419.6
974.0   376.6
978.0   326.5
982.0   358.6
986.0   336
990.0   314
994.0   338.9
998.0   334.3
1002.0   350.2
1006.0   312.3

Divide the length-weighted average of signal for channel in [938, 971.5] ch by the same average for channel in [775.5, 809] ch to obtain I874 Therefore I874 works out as 1.4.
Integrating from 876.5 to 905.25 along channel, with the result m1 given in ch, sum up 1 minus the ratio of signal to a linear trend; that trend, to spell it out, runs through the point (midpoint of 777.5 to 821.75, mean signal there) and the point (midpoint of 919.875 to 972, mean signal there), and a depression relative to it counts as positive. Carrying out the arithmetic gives -4.8 ch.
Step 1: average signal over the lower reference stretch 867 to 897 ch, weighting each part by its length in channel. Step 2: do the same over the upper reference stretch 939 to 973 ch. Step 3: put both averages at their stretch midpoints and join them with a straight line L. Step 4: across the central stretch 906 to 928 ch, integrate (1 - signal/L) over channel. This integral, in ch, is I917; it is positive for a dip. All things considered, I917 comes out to 2.36 ch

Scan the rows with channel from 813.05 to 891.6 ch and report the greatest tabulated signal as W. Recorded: 345.3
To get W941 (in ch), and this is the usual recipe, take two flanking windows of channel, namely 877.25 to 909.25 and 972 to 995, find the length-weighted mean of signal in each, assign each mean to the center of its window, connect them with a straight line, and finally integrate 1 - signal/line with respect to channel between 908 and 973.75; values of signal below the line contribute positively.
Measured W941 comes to 5.9 ch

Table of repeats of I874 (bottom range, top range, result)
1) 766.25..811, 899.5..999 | 1.39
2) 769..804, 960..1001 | 1.66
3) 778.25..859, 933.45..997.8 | 1.16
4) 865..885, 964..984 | 1.16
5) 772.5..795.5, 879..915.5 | 1.54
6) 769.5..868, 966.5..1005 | 1.26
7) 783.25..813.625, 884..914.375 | 1.29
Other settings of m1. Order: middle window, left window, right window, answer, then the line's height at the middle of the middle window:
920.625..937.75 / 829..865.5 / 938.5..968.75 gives 5.0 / 334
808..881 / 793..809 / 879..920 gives -4.6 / 295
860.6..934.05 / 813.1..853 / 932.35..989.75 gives 1.7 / 320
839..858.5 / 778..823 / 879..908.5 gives -0.9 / 306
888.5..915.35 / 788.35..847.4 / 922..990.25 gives -2.8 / 308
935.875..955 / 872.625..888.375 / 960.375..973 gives 6.1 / 402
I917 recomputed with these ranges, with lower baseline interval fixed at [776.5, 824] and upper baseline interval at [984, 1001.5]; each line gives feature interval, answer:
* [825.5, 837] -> -1.1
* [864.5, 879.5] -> -1.5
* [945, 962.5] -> -1.3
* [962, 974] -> -3.4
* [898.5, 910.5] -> -2.1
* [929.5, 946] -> 4.4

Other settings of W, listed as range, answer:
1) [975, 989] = 358.6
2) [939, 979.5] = 453.9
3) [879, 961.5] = 374.4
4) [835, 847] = 323.4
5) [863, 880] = 336.6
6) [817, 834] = 324.1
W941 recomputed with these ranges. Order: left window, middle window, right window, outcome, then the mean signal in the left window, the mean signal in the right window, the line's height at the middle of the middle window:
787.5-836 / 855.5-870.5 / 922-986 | -0.77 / 284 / 318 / 297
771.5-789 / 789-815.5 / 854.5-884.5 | -3.19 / 213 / 323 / 240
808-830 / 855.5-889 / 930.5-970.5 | -1.43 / 306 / 318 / 310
